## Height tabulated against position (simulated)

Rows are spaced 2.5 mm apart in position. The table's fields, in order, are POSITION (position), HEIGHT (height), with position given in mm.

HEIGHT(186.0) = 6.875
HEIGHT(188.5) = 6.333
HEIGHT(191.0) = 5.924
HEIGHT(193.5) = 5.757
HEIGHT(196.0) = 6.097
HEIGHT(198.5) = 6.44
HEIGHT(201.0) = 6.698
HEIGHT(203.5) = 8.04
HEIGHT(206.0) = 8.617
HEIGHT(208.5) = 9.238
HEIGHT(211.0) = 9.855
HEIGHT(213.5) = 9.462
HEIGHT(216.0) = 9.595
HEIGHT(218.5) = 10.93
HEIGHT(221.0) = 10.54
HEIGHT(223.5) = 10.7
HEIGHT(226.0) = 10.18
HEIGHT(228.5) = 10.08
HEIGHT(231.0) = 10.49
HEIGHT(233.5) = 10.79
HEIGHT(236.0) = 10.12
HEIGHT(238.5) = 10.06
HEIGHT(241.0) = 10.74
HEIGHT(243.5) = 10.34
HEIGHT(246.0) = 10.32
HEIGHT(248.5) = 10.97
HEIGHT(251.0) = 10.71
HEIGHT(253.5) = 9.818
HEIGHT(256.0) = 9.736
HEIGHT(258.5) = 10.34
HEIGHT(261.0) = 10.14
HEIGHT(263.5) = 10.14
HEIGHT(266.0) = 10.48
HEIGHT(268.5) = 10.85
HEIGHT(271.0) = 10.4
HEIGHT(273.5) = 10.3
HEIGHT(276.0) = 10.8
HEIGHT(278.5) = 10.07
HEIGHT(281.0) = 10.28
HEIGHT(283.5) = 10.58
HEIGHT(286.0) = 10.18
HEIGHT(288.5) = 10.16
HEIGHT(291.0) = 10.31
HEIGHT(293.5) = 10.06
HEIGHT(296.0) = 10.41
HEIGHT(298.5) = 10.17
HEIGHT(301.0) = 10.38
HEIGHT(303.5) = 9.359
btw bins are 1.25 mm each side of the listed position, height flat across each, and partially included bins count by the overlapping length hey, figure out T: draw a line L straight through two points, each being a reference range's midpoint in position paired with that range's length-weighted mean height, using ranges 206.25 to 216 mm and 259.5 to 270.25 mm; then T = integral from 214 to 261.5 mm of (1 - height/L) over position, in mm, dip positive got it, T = -2.1 mm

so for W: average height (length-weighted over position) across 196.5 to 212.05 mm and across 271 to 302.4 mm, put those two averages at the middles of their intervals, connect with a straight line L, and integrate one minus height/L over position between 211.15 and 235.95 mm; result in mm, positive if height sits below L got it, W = -5.0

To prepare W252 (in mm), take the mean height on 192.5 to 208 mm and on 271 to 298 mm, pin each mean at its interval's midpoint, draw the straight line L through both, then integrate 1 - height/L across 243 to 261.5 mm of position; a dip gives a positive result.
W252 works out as -2.5 mm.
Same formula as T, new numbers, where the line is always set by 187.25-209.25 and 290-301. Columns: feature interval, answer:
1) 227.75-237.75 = -2.8 mm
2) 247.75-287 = -4.5 mm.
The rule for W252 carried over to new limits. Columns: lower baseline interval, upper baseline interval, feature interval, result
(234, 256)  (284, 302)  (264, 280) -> -0.3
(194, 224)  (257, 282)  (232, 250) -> -1.7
